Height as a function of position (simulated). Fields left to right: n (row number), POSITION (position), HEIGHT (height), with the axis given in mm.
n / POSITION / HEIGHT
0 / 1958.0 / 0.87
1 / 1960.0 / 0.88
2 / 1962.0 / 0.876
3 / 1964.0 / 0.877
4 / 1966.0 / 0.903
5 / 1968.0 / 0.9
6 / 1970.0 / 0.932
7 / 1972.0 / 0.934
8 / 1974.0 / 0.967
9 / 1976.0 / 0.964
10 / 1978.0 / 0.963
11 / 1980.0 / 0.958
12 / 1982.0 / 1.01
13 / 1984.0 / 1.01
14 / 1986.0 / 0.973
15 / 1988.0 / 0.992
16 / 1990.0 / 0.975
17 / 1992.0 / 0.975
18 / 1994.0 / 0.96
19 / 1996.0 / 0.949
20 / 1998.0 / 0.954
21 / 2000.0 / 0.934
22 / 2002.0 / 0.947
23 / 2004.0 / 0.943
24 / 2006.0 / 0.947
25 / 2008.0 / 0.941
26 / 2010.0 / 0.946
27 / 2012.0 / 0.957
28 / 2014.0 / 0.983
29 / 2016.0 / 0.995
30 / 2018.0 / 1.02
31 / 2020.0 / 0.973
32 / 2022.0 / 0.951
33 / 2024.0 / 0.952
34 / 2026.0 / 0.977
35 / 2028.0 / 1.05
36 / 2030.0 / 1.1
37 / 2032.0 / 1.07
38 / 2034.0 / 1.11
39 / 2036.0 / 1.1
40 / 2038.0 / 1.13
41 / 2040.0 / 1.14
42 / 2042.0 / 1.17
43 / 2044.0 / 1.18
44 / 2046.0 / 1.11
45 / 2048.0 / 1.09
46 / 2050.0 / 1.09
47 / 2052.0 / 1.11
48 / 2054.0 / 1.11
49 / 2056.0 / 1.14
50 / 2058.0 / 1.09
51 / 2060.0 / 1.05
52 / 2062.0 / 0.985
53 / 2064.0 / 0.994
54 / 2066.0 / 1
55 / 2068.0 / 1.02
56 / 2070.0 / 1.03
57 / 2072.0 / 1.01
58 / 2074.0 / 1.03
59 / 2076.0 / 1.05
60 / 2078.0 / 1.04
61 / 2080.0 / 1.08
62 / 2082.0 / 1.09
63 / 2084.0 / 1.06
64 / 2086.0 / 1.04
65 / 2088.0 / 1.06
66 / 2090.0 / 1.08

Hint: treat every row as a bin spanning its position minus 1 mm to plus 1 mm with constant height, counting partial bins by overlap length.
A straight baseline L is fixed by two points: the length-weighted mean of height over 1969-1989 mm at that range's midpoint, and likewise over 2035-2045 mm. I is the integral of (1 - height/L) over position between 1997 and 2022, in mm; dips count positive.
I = 2.3 mm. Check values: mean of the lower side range 0.97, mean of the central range 0.961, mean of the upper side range 1.14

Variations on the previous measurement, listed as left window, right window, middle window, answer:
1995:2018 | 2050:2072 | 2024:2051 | -2.2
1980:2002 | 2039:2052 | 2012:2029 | 1.1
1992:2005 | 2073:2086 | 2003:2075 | -2.7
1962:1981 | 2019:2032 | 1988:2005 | 0.1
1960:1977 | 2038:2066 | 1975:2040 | 0.4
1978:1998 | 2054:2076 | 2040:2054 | -1.4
